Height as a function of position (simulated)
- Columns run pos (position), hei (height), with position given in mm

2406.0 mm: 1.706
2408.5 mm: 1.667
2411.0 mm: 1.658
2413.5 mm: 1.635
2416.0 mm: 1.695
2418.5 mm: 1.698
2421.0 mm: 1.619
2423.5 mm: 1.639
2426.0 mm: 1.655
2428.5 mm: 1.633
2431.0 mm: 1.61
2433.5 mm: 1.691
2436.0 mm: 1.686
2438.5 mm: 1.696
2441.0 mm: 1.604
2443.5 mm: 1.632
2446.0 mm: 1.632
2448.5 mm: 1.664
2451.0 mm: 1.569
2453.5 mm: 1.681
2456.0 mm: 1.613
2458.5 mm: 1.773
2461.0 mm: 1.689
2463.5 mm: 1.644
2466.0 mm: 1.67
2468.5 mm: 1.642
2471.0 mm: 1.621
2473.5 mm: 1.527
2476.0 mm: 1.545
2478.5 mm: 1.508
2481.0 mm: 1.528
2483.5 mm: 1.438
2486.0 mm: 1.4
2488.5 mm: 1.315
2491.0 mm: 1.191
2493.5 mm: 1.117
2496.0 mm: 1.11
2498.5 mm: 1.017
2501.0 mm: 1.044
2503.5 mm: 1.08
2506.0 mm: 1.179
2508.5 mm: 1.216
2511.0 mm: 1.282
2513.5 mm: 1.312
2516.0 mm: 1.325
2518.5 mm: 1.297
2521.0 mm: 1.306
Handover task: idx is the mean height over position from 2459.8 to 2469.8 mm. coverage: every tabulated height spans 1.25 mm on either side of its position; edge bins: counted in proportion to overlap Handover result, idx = 1.66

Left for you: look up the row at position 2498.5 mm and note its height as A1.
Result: 1.017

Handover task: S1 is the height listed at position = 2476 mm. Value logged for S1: 1.545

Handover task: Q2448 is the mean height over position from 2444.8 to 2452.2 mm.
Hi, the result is 1.62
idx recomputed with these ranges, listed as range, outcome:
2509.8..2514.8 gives 1.3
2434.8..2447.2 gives 1.65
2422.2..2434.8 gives 1.65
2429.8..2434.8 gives 1.65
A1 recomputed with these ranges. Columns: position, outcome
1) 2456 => 1.613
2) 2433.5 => 1.691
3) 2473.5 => 1.527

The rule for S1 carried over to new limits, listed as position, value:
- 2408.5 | 1.667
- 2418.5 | 1.698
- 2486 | 1.4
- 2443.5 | 1.632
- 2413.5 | 1.635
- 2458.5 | 1.773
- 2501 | 1.044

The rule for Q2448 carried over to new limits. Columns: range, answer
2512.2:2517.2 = 1.32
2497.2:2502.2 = 1.03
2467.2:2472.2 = 1.63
